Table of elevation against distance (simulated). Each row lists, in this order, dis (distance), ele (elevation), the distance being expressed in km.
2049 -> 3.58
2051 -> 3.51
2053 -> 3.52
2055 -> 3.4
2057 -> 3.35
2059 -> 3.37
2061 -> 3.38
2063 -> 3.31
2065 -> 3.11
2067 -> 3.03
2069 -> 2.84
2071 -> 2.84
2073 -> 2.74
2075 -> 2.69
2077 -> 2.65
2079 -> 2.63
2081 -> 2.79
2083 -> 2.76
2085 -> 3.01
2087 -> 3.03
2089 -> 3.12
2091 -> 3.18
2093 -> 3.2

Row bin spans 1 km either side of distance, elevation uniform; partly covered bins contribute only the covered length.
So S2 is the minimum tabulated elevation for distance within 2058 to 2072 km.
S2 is 2.84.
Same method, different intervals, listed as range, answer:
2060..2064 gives 3.31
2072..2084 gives 2.63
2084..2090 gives 3.01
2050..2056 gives 3.4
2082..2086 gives 2.76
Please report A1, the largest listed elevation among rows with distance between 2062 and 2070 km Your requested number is 3.31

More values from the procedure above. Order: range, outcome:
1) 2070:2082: 2.84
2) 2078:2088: 3.03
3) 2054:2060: 3.4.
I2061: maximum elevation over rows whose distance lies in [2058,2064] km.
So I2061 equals 3.38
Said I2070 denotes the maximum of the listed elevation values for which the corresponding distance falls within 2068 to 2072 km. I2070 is 2.84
